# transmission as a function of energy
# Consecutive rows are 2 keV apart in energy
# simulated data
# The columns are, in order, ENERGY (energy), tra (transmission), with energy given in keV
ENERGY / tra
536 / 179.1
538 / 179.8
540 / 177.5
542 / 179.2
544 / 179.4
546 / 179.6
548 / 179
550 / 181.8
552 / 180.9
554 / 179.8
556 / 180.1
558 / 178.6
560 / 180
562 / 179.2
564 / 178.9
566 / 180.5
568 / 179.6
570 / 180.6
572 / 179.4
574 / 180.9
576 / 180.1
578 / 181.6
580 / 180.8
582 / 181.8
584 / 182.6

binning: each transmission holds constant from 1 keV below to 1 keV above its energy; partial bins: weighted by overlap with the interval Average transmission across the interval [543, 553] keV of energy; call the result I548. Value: 180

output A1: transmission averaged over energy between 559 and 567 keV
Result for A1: 180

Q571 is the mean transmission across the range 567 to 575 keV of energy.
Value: 180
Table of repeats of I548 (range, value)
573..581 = 181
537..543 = 179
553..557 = 180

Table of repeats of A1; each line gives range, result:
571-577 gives 180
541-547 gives 179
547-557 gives 180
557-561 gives 179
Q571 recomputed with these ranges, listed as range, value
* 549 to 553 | 181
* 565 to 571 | 180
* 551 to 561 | 180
